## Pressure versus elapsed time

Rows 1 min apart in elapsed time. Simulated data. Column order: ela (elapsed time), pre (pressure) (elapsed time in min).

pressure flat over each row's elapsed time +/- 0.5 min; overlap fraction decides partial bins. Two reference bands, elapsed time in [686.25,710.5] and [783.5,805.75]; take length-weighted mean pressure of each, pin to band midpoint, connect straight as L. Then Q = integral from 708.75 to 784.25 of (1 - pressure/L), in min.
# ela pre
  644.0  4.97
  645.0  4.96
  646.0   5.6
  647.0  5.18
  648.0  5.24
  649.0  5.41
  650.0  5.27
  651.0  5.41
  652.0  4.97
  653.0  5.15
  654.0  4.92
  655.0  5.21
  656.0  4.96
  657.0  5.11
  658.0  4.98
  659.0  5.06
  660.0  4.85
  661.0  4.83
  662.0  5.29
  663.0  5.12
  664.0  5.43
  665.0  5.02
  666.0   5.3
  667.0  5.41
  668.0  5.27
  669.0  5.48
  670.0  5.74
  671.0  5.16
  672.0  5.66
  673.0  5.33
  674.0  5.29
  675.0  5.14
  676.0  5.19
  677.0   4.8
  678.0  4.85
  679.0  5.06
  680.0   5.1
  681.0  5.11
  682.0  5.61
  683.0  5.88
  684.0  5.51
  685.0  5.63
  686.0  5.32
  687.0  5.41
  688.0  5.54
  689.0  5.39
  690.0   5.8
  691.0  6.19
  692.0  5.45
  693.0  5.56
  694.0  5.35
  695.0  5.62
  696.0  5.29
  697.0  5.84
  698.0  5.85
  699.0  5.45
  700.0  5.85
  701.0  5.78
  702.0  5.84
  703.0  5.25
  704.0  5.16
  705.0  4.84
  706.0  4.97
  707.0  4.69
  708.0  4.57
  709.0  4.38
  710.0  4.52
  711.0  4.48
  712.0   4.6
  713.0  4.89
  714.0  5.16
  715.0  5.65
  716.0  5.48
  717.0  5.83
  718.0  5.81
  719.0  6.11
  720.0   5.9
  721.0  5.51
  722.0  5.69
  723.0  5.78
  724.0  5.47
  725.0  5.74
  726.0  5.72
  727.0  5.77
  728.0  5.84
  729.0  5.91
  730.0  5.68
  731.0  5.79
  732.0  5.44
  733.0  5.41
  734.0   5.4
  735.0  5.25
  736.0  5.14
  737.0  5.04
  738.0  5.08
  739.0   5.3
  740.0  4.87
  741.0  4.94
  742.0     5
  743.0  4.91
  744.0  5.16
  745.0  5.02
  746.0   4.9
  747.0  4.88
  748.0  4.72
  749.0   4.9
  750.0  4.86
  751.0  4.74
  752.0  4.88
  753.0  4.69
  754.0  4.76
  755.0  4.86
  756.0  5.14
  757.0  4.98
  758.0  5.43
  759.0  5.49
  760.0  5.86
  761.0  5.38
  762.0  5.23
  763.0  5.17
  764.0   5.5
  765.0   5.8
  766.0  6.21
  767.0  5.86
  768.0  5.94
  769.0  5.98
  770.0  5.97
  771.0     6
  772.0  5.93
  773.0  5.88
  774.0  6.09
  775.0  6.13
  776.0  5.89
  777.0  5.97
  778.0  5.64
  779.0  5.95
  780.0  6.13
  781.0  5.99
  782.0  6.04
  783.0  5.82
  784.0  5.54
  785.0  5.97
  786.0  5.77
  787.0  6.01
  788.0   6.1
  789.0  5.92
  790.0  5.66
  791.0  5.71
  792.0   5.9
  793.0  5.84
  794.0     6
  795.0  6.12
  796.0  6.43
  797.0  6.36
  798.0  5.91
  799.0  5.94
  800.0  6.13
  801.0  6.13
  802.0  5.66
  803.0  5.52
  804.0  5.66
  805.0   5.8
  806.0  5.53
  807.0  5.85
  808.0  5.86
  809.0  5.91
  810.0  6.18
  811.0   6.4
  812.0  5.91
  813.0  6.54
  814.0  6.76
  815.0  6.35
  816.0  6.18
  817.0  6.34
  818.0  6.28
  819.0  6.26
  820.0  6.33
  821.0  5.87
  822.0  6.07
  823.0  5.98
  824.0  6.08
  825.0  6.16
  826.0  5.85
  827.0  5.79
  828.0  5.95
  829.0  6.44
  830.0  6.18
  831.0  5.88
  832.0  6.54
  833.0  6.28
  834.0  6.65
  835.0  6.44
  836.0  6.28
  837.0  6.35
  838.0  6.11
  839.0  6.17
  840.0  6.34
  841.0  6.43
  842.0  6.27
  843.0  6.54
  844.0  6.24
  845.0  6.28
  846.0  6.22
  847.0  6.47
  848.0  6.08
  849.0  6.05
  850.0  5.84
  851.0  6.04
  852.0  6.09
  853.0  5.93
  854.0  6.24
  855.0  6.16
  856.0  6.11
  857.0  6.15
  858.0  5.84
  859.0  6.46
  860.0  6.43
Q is 2.7 min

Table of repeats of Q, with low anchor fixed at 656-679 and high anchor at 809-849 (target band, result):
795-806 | 0.20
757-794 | 0.46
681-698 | -0.80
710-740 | 0.59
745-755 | 1.57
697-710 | 0.49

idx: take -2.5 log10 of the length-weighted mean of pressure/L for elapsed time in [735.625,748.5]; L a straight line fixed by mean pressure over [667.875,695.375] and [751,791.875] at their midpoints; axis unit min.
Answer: 0.12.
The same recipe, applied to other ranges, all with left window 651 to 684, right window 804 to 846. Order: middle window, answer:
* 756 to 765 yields 0.076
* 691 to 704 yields -0.042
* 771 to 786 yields -0.006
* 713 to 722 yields -0.024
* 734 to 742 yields 0.109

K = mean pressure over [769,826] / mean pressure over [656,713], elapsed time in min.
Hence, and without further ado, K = 1.14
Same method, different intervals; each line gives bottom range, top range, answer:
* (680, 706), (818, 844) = 1.13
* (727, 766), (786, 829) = 1.16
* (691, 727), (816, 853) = 1.15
